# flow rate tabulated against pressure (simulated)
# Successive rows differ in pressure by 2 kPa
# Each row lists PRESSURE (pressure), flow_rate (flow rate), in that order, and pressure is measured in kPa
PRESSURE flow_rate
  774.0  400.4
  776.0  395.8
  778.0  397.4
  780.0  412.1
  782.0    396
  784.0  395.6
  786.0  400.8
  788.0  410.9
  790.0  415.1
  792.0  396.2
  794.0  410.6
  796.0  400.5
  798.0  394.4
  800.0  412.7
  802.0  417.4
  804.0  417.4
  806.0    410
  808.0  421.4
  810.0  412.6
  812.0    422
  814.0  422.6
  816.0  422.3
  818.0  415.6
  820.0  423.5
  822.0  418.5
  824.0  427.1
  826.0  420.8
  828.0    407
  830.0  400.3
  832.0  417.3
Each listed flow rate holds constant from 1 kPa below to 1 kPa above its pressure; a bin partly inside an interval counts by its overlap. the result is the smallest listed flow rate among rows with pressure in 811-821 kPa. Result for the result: 415.6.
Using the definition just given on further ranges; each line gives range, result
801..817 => 410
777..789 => 395.6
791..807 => 394.4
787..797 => 396.2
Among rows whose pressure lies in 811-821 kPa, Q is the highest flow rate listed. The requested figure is 423.5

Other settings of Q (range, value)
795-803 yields 417.4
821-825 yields 427.1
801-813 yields 422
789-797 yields 415.1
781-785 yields 396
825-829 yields 420.8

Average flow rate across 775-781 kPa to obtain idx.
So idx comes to 402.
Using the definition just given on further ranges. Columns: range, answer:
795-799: 397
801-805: 417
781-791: 404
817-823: 419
